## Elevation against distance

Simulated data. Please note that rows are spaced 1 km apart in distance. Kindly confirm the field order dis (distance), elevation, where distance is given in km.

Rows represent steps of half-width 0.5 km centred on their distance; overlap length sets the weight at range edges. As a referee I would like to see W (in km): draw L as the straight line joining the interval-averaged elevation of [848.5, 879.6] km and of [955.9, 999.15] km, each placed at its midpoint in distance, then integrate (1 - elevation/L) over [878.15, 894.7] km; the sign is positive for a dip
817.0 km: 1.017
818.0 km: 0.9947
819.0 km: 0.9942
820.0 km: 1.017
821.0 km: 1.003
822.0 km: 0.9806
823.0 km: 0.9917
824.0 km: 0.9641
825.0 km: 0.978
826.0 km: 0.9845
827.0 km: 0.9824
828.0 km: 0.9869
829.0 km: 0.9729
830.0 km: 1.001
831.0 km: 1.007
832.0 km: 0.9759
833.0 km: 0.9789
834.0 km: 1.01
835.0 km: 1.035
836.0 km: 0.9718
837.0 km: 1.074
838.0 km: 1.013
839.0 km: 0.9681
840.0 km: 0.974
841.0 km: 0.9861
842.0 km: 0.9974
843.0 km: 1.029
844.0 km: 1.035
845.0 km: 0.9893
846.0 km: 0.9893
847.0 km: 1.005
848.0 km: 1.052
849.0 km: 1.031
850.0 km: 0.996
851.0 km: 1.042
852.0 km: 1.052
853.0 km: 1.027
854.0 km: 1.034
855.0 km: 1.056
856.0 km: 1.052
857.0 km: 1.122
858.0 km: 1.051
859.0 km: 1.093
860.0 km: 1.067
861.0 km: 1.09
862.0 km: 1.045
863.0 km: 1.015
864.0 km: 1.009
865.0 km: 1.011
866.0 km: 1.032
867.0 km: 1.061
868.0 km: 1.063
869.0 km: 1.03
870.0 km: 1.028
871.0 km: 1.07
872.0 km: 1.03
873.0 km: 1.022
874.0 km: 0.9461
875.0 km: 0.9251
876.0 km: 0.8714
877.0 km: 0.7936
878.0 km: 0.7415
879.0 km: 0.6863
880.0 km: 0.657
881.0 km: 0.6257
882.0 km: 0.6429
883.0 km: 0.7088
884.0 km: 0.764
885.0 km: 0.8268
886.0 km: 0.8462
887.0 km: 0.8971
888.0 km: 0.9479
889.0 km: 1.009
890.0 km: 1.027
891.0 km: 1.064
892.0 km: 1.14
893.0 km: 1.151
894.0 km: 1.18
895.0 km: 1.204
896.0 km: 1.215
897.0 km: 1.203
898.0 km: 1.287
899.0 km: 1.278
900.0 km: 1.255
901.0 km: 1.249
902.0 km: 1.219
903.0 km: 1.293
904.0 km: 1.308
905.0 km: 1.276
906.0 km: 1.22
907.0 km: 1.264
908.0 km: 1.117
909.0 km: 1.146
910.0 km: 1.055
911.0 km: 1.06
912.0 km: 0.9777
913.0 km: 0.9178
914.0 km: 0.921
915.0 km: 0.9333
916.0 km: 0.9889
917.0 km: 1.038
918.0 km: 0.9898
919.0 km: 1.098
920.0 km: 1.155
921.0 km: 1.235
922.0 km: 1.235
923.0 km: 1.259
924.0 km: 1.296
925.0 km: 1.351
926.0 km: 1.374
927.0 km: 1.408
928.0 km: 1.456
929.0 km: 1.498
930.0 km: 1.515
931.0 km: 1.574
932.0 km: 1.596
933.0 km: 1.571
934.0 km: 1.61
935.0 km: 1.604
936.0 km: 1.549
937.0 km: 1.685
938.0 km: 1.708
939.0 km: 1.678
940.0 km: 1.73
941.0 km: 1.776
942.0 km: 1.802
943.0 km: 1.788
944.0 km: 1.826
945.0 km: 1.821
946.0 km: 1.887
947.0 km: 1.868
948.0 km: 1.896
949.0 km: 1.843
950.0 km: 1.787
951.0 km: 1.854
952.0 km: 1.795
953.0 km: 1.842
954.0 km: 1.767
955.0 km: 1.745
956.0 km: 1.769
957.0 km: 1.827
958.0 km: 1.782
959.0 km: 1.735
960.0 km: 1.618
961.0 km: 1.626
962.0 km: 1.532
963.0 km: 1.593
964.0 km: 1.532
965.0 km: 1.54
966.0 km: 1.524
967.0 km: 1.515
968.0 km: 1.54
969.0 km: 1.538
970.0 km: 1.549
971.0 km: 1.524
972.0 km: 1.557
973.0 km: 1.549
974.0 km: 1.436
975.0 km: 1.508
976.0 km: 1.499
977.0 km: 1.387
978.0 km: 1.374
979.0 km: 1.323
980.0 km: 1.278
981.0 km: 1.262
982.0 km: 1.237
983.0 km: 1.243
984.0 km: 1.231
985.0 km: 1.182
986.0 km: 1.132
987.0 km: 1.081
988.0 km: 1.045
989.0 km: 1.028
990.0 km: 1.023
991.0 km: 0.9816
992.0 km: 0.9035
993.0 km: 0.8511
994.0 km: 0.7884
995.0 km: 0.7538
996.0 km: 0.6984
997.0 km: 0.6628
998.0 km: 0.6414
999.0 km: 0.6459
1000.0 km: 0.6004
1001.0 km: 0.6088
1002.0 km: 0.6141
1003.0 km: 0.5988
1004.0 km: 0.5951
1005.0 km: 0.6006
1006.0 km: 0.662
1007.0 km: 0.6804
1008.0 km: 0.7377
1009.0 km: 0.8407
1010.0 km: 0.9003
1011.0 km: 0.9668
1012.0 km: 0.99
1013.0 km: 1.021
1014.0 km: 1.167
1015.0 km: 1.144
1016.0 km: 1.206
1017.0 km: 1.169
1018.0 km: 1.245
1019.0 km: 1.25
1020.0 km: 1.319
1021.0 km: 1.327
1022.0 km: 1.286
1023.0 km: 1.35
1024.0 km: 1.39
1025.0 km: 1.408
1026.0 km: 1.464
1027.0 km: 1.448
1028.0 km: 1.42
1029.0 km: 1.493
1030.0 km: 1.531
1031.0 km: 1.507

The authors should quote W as 2.7 km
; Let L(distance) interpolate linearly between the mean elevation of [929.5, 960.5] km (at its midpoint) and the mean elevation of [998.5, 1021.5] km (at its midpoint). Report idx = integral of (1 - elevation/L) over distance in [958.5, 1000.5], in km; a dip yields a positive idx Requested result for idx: 2.4 km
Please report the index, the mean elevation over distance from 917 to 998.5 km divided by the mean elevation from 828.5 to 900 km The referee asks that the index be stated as 1.44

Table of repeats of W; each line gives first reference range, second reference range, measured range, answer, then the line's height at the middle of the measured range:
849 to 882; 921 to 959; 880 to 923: 7.8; 1.3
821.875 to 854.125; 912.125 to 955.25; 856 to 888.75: 6.9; 1.19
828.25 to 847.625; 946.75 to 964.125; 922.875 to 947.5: 0.1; 1.62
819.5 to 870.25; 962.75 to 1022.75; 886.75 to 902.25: -1.5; 1.05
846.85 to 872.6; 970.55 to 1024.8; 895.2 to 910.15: -2.6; 1.05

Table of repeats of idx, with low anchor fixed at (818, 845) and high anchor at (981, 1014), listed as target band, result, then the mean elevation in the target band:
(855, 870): -1.2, 1.05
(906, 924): -3.0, 1.09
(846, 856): -0.5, 1.03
